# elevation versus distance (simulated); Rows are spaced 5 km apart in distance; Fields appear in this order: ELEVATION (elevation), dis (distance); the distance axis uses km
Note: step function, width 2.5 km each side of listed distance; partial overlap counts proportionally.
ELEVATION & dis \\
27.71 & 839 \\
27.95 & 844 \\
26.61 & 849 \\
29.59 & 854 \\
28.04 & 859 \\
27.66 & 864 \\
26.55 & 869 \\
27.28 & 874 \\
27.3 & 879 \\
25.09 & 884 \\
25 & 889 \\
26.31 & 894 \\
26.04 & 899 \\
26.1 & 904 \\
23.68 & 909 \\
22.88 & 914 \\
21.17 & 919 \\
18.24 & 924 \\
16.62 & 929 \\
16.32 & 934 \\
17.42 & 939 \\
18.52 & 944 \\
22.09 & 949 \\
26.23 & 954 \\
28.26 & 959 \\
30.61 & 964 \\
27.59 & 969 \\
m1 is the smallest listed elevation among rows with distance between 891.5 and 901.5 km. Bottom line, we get 26.04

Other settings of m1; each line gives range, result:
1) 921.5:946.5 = 16.32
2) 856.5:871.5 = 26.55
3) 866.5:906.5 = 25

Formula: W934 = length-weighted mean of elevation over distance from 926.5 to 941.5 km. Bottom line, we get 16.8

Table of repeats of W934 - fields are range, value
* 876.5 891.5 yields 25.8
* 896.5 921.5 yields 24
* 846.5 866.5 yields 28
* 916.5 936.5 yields 18.1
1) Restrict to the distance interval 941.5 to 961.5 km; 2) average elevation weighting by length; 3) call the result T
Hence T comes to 23.8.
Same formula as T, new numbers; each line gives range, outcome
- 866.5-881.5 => 27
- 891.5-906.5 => 26.1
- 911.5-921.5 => 22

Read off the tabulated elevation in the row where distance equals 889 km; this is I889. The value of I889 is 25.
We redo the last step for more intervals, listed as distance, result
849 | 26.61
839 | 27.71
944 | 18.52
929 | 16.62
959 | 28.26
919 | 21.17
